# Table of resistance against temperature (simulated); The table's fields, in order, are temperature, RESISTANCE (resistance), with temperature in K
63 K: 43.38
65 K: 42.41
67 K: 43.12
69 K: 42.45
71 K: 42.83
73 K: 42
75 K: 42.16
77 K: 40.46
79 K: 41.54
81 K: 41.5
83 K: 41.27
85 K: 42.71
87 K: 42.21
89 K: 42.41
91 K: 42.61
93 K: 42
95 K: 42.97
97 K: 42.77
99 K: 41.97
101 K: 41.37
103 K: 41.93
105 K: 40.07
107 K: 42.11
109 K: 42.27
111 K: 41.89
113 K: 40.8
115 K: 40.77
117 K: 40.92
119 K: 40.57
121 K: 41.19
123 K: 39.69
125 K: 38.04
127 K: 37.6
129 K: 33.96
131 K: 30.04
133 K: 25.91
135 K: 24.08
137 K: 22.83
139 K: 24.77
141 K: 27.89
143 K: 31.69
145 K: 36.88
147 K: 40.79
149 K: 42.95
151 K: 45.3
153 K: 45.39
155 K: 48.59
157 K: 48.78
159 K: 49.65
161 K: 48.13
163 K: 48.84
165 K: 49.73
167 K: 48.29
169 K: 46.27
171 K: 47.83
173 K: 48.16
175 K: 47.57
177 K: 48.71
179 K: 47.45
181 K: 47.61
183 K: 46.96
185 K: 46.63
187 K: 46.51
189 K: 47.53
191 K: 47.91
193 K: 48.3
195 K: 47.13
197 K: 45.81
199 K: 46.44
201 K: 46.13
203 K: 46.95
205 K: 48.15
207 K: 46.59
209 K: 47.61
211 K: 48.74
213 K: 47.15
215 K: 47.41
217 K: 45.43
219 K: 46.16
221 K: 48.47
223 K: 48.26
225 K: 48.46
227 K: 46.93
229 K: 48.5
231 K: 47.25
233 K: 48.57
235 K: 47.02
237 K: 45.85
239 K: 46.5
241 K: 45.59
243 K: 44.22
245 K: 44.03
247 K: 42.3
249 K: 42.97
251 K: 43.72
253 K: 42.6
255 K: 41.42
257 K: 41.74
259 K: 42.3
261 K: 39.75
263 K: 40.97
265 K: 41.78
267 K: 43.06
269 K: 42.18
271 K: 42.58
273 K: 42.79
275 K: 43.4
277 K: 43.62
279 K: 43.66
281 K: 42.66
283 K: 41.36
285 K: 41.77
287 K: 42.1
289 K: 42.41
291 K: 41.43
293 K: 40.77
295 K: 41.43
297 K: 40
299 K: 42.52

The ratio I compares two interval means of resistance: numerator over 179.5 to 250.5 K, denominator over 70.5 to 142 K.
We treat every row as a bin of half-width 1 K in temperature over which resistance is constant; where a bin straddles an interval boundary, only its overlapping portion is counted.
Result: 1.2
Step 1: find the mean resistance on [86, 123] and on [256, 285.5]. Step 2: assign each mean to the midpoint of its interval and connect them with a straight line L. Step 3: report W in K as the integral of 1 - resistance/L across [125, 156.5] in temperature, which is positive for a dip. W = 5.2 K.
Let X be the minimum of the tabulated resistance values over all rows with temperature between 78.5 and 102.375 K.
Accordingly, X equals 41.27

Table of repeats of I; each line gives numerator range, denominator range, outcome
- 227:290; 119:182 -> 1.07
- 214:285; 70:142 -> 1.15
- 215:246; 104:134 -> 1.22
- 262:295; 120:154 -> 1.22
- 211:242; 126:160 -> 1.30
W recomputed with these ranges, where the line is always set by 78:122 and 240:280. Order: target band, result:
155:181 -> -3.8 K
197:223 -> -2.9 K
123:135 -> 2.6 K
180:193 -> -1.5 K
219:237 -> -2.2 K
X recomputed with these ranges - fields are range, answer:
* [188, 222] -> 45.43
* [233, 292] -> 39.75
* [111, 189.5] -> 22.83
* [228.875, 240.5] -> 45.85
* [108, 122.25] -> 40.57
